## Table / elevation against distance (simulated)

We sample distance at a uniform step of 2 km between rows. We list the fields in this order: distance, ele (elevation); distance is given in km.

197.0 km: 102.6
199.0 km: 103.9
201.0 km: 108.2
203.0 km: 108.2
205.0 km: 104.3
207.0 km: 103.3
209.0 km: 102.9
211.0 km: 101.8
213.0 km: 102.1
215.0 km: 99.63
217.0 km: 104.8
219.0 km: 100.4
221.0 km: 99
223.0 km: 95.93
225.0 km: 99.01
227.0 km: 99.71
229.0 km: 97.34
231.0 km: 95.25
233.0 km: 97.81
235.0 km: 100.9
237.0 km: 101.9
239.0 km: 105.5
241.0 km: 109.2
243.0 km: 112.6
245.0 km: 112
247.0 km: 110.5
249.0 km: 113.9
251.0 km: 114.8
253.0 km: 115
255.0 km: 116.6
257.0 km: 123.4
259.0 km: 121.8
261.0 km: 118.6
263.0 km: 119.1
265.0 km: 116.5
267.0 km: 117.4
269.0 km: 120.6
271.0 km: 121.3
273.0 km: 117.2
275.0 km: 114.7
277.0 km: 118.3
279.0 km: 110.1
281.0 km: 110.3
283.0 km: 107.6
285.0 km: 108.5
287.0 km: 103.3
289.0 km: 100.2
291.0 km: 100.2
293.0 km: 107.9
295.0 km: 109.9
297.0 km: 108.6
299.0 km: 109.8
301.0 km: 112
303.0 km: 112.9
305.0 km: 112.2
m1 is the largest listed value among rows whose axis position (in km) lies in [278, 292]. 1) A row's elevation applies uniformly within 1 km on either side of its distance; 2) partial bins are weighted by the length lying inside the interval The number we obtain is 110.3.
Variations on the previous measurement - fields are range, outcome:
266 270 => 120.6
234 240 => 105.5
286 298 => 109.9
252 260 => 123.4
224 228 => 99.71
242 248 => 112.6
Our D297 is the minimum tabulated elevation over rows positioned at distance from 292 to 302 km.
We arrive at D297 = 107.9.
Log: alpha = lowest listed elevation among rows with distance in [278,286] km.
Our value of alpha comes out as 107.6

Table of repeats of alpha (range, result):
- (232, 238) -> 97.81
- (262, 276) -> 114.7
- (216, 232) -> 95.25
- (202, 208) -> 103.3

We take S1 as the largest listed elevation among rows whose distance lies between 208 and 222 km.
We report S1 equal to 104.8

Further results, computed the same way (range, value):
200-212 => 108.2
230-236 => 100.9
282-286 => 108.5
